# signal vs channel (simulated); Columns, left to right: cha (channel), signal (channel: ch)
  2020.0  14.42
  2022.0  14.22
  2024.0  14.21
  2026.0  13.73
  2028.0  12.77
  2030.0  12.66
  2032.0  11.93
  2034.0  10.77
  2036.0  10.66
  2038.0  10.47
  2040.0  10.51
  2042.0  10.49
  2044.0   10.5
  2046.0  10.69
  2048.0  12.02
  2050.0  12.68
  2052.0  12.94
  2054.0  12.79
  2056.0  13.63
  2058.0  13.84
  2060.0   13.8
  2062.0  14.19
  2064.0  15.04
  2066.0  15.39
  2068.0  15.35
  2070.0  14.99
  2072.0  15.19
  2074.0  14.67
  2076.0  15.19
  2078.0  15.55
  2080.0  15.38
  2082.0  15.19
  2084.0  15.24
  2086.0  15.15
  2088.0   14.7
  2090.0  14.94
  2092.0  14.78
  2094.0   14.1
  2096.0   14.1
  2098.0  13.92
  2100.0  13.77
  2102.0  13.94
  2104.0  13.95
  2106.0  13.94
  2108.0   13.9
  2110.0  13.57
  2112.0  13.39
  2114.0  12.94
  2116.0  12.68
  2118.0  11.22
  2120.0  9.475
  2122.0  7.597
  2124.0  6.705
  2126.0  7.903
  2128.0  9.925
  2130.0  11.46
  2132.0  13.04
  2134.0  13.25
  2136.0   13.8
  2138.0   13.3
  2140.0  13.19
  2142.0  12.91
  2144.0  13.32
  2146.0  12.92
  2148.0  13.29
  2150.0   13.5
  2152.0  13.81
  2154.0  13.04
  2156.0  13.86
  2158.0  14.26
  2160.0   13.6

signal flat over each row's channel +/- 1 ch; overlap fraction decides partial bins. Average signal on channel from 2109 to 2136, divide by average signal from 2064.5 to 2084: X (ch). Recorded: 0.7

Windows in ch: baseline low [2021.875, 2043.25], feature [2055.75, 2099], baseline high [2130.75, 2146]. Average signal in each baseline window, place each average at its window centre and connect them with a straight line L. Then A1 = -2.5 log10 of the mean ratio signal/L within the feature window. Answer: -0.18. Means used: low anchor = 11.9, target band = 14.8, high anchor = 13.2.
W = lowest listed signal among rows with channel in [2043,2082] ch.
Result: 10.5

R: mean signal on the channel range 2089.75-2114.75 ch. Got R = 13.9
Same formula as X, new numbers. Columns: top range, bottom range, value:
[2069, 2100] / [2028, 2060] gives 1.25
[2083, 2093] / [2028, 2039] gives 1.31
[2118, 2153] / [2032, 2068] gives 0.94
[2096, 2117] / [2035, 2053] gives 1.21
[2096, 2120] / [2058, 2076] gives 0.90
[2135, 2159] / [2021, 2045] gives 1.13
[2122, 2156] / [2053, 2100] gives 0.83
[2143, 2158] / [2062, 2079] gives 0.89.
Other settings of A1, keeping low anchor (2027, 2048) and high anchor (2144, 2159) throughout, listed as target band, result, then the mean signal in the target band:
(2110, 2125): 0.187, 10.8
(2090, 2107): -0.138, 14.1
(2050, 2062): -0.160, 13.4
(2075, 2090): -0.246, 15.2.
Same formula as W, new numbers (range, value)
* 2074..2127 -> 6.705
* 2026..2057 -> 10.47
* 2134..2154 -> 12.91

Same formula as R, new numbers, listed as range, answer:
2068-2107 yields 14.7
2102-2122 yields 12.6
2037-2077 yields 13.2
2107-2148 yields 11.9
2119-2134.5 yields 9.81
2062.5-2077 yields 15.1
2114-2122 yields 10.9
